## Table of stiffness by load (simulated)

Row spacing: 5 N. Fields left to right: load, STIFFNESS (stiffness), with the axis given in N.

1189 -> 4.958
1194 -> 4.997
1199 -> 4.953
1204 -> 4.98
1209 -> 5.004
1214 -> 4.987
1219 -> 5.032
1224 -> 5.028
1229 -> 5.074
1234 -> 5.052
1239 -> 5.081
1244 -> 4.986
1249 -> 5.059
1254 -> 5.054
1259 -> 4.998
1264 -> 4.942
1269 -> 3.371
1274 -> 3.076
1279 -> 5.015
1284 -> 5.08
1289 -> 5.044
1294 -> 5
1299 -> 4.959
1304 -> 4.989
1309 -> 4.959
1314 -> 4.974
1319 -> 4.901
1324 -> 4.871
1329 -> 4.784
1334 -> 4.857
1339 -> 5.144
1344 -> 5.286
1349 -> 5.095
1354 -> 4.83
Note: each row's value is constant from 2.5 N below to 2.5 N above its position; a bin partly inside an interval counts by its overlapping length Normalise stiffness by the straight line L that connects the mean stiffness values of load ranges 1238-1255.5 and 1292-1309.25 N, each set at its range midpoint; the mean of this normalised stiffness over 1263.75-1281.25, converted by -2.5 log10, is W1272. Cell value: 0.25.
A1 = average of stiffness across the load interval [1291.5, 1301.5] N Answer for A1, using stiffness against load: 4.98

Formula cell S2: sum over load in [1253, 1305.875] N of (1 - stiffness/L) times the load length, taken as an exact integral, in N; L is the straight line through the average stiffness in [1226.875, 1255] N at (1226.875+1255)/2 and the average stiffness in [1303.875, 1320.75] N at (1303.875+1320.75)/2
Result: 3.46 N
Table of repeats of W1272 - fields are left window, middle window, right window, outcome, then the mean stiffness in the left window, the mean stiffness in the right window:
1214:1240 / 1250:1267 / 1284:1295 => 0.02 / 5.05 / 5.04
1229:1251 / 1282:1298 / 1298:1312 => -0.01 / 5.05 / 4.97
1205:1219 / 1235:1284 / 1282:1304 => 0.08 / 5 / 5.02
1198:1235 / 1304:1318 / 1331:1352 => 0.02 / 5.01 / 5.08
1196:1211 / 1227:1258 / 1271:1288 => -0.08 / 4.98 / 4.42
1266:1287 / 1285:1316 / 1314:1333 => -0.11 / 4.18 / 4.87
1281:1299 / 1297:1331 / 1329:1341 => 0.01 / 5.03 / 4.95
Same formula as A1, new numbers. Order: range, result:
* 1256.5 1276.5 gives 4.1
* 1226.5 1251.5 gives 5.05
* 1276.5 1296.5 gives 5.03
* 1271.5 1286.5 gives 4.39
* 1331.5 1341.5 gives 5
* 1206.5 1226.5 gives 5.01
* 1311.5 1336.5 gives 4.88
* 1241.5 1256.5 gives 5.03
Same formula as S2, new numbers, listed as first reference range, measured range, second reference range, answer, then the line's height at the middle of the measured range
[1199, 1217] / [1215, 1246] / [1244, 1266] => -0.3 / 5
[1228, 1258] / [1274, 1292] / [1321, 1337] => 0.7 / 4.95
